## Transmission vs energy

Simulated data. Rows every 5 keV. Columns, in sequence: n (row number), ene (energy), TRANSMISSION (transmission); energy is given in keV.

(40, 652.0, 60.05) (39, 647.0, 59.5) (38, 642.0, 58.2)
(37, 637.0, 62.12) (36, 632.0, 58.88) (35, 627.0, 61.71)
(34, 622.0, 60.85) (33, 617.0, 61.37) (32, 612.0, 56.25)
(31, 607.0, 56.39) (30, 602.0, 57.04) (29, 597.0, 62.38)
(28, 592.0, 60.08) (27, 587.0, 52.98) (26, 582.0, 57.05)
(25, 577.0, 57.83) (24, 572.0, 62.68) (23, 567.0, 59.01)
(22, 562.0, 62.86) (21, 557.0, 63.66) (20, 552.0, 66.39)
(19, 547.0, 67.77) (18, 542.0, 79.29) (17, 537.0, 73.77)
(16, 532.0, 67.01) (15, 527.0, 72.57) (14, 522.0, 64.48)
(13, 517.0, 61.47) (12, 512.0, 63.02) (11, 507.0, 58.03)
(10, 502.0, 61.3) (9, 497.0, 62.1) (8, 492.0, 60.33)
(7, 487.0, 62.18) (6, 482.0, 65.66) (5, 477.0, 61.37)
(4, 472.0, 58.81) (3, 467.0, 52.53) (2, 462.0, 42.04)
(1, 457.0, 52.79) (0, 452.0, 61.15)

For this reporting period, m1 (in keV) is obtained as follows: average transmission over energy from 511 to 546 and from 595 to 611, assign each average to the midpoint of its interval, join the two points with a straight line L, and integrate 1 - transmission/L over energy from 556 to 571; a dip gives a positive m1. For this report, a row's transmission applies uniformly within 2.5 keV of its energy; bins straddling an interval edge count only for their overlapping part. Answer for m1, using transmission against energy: 0.5 keV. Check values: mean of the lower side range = 69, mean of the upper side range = 58.3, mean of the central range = 61.7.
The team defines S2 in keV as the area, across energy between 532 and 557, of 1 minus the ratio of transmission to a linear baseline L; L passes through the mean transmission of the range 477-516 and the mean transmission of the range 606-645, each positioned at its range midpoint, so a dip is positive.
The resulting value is -3.9 keV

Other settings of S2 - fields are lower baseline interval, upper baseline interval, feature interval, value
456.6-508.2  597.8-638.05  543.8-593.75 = -2.0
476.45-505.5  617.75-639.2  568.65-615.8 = 2.3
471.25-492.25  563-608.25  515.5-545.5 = -4.8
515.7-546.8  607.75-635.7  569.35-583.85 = 1.2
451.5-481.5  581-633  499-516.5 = -1.5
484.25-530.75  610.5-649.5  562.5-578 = 0.3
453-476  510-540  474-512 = -1.4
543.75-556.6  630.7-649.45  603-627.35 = 1.1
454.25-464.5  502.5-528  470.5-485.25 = -2.6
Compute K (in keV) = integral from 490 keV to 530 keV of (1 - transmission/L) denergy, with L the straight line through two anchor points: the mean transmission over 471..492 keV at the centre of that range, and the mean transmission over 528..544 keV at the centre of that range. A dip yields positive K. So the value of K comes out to 2.9 keV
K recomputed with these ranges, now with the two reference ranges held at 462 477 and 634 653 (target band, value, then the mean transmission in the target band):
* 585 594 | 0.26 keV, 56.5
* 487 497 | -1.12 keV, 61.2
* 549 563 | -1.83 keV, 64.6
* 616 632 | -0.44 keV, 60.9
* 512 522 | -1.21 keV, 62.6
